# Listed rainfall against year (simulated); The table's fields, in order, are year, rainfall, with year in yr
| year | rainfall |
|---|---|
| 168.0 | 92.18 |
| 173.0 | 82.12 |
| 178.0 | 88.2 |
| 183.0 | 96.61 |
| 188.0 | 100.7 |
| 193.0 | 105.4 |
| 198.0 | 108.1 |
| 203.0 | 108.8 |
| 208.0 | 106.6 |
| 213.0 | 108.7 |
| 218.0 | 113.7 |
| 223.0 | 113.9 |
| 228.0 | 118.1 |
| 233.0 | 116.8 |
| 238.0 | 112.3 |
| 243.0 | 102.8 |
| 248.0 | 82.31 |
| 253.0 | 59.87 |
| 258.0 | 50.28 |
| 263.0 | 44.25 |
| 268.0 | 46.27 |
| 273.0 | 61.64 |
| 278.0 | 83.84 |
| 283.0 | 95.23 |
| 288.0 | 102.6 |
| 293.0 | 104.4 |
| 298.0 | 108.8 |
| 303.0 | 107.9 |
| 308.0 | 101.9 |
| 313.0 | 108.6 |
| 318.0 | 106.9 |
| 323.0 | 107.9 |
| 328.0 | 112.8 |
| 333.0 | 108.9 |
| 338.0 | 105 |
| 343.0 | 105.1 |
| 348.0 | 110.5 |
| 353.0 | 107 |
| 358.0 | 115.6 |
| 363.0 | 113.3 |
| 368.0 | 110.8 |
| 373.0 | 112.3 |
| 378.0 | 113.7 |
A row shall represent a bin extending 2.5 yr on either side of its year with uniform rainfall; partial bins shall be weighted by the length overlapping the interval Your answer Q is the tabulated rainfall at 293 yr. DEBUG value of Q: 104.4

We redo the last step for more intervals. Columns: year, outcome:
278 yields 83.84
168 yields 92.18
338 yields 105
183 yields 96.61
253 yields 59.87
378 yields 113.7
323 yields 107.9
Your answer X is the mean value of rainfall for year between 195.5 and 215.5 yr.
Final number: 108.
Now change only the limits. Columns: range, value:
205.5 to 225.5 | 111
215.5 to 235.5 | 116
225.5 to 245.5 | 112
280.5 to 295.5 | 101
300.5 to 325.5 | 107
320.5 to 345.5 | 108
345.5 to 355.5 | 109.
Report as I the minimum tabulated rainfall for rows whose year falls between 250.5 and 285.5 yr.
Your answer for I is 44.25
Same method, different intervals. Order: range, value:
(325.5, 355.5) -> 105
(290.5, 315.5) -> 101.9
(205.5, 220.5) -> 106.6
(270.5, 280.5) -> 61.64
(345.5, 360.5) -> 107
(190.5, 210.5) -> 105.4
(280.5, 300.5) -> 95.23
